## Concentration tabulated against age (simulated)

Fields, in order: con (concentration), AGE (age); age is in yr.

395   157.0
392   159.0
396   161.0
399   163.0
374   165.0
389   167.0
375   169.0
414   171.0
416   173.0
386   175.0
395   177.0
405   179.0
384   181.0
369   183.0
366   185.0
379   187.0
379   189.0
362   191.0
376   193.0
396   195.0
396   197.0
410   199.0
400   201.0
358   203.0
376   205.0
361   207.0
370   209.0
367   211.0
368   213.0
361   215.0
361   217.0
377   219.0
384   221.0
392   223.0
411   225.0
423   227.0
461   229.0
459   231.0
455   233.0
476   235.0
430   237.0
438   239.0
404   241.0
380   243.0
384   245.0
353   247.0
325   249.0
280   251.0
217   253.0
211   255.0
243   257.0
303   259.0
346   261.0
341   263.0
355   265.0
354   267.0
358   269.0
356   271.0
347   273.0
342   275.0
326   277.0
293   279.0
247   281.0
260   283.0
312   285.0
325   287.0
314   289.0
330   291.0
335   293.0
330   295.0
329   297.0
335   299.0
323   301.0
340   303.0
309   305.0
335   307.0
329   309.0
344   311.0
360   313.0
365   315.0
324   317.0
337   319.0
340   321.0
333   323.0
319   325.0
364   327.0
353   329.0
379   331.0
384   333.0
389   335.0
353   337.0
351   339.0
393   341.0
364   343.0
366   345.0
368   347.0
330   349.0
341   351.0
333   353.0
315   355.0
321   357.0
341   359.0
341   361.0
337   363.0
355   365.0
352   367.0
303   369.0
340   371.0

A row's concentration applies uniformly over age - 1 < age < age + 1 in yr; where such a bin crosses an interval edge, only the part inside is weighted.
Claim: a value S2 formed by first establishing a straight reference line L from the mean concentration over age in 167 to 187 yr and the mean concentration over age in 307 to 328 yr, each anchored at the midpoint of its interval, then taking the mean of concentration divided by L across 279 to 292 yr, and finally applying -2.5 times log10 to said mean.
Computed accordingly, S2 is 0.182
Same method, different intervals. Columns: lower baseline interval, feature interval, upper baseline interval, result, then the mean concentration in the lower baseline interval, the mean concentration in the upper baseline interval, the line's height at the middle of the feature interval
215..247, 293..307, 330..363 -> 0.149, 412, 354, 377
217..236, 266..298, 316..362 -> 0.198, 423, 350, 387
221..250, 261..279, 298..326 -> 0.101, 413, 335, 378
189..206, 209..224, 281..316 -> 0.001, 384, 326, 373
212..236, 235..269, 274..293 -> 0.070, 411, 307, 362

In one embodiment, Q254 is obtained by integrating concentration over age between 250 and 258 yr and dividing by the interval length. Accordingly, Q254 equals 238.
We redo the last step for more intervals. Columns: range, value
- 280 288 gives 286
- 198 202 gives 405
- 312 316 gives 362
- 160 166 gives 390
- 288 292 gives 322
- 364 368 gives 354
